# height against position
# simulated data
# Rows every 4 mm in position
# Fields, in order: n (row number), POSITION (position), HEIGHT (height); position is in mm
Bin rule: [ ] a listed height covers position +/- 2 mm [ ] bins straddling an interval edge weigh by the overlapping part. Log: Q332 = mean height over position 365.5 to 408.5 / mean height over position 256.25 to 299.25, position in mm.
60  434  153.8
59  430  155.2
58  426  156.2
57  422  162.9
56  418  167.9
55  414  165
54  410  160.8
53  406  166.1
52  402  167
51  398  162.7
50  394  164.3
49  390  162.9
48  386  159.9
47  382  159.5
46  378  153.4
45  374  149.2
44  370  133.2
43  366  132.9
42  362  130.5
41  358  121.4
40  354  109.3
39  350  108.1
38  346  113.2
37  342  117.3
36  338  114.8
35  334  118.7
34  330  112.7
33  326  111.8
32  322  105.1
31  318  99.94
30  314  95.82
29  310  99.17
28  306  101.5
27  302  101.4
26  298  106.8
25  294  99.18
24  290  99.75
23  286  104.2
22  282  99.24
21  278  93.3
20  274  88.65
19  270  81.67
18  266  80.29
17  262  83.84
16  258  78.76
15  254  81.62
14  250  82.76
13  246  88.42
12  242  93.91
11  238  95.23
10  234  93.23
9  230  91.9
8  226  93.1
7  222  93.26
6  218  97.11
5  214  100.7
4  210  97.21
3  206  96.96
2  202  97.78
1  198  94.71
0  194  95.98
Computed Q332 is 1.7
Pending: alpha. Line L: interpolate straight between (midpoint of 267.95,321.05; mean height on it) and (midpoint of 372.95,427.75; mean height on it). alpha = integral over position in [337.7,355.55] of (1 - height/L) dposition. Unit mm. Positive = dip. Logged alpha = 2.3 mm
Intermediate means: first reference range 97.9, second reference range 162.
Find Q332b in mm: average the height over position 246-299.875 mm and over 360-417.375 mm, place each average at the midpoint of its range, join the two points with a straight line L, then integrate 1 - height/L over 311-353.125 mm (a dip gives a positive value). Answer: 4.79 mm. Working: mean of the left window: 90.6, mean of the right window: 155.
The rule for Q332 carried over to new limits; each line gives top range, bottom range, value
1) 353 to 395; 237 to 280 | 1.67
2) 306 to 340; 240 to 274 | 1.27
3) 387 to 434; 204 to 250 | 1.73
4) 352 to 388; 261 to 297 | 1.49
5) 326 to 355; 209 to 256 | 1.23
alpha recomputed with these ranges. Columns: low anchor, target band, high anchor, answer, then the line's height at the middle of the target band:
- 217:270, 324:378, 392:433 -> 5.40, 136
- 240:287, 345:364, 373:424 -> 2.91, 138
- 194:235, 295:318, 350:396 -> 4.06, 122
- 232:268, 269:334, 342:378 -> 2.49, 105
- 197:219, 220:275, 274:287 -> 5.44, 97.2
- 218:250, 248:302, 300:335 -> 4.08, 98.4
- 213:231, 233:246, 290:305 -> 0.46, 96.7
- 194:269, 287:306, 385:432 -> 2.51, 117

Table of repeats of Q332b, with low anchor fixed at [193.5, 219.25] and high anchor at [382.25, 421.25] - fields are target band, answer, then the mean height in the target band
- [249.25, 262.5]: 3.8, 81.4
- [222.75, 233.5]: 1.2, 92.7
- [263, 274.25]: 3.4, 82.8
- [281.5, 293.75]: 2.3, 101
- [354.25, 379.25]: 2.9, 134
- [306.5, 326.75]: 5.0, 102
